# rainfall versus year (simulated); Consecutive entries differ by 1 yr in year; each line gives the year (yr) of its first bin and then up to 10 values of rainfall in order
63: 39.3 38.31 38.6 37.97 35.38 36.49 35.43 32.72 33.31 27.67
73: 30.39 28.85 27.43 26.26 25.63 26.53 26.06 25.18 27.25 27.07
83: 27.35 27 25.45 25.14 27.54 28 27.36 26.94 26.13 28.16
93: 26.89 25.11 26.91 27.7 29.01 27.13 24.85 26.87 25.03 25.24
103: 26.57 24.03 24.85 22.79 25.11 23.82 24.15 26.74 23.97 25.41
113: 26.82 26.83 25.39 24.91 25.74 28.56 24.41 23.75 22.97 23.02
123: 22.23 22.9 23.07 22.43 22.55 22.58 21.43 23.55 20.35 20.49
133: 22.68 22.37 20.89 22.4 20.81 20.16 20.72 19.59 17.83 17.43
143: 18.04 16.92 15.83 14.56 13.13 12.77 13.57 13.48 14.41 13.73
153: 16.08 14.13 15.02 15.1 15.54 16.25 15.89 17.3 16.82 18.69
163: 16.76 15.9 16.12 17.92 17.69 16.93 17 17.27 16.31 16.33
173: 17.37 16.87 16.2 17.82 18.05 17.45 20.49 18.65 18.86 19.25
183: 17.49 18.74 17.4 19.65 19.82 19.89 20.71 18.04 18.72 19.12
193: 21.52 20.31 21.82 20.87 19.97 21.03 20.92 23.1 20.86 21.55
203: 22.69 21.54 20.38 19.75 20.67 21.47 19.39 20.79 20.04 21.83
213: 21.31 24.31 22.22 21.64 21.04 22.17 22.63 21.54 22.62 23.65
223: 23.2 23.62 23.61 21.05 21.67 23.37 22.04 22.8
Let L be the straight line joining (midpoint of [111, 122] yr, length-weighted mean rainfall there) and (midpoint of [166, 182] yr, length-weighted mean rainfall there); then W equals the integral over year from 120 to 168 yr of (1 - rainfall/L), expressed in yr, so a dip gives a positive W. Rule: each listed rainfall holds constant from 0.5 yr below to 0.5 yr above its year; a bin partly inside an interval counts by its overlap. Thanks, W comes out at 7.27 yr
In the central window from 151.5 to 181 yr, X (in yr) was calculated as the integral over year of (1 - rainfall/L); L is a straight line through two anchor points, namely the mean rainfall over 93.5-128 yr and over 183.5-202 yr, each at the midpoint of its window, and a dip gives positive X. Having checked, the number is 6.7 yr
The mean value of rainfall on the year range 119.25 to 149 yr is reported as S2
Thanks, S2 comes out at 20.2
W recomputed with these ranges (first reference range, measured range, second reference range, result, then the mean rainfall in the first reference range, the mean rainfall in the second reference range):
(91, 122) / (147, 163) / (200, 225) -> 5.8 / 25.6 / 21.8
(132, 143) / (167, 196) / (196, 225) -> 3.6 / 20.4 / 21.7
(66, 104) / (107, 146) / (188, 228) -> 5.1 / 28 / 21.4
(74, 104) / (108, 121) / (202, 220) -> 0.1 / 26.6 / 21.4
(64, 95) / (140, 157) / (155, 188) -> 4.3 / 29.1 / 17.4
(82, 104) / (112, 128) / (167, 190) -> -0.3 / 26.6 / 18.1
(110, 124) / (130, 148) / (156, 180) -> 2.2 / 24.9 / 17.1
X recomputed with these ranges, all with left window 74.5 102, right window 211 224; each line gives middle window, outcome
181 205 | 3.03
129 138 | 1.26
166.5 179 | 3.45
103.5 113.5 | 0.46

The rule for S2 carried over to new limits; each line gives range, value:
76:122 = 25.9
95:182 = 20.4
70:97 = 27.3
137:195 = 17.3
